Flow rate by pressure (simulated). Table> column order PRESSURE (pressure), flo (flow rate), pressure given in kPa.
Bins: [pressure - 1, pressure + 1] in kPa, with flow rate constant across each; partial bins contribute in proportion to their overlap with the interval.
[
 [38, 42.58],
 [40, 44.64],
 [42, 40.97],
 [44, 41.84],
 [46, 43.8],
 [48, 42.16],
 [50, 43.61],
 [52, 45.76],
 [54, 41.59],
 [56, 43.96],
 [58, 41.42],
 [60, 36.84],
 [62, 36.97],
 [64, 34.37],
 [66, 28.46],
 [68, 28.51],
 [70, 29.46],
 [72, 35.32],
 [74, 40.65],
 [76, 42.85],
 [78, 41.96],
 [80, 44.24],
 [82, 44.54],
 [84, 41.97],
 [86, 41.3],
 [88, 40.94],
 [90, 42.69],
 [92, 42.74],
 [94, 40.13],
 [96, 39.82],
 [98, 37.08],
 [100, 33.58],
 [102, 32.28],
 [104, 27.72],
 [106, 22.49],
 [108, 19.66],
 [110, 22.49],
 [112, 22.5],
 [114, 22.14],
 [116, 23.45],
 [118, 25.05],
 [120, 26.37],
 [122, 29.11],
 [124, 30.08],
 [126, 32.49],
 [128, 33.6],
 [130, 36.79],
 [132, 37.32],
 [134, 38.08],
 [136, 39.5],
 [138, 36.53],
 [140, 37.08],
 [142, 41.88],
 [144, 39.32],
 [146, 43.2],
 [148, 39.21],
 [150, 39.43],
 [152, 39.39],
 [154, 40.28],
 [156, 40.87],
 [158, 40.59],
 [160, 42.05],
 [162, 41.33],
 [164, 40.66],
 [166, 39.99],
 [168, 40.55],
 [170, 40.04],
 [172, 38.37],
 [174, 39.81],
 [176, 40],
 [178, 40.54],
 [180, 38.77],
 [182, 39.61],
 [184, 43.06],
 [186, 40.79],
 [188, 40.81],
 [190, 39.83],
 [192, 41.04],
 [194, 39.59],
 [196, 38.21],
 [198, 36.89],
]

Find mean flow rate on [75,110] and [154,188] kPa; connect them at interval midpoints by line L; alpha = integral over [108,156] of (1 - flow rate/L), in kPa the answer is 6.5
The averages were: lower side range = 37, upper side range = 40.4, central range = 33.6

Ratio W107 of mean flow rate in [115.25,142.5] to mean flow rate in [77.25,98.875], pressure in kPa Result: 0.80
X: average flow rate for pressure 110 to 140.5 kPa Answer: 31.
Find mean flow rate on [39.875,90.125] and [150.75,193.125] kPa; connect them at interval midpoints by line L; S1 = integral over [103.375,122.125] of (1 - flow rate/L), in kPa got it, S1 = 7.6 kPa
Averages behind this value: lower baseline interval 39.9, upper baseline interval 40.4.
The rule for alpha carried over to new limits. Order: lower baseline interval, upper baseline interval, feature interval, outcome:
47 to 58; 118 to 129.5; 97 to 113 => 3.1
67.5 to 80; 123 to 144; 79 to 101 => -2.2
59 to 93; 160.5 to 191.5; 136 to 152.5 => 0.1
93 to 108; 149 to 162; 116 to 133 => 2.4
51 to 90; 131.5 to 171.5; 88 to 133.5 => 9.6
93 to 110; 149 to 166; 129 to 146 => -0.7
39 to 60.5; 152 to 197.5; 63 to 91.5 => 2.4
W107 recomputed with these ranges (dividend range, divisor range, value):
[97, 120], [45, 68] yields 0.67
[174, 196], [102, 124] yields 1.63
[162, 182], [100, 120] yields 1.61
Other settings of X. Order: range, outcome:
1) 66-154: 35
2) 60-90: 38.1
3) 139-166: 40.4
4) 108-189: 36.4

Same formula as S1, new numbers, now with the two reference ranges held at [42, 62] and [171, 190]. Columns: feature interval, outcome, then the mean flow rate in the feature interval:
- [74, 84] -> -0.3 kPa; 43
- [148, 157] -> 0.1 kPa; 39.9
